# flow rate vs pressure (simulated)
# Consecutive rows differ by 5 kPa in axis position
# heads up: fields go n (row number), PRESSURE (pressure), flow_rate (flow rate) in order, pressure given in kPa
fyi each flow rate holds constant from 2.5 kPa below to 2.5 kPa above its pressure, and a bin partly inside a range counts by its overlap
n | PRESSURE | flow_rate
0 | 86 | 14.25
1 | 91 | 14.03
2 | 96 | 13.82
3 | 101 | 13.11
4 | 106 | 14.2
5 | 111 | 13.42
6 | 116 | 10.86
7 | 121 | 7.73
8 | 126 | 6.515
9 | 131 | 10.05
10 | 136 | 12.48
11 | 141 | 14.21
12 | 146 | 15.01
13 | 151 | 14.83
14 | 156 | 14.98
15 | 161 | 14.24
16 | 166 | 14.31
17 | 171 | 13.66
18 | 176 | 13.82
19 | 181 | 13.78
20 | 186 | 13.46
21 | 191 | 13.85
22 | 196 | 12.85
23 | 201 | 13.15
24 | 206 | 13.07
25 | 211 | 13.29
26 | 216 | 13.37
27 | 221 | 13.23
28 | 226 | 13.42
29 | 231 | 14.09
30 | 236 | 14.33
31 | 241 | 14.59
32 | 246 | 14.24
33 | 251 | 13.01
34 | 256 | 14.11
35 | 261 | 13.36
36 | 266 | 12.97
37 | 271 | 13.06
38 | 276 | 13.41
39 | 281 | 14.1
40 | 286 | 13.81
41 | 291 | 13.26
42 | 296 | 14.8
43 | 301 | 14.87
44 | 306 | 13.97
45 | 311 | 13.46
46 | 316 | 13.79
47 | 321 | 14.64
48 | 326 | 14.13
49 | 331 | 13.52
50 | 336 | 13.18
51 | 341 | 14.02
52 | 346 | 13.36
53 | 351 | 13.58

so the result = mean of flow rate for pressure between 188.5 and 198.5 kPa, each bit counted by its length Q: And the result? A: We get 13.3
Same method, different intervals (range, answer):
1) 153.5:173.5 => 14.3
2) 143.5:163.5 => 14.8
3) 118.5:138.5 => 9.19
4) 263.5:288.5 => 13.5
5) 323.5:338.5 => 13.6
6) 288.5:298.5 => 14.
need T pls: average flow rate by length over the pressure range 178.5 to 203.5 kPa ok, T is 13.4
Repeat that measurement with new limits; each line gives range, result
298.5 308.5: 14.4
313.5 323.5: 14.2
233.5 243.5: 14.5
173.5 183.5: 13.8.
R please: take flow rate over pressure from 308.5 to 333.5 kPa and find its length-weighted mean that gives 13.9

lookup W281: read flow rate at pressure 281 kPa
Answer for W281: 14.1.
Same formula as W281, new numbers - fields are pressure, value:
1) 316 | 13.79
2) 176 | 13.82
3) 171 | 13.66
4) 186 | 13.46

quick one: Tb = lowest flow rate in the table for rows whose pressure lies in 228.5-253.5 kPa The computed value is 13.01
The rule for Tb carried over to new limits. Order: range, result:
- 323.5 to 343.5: 13.18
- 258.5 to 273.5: 12.97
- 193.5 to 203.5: 12.85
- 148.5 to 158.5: 14.83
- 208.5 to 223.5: 13.23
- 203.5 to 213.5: 13.07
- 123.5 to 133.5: 6.515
